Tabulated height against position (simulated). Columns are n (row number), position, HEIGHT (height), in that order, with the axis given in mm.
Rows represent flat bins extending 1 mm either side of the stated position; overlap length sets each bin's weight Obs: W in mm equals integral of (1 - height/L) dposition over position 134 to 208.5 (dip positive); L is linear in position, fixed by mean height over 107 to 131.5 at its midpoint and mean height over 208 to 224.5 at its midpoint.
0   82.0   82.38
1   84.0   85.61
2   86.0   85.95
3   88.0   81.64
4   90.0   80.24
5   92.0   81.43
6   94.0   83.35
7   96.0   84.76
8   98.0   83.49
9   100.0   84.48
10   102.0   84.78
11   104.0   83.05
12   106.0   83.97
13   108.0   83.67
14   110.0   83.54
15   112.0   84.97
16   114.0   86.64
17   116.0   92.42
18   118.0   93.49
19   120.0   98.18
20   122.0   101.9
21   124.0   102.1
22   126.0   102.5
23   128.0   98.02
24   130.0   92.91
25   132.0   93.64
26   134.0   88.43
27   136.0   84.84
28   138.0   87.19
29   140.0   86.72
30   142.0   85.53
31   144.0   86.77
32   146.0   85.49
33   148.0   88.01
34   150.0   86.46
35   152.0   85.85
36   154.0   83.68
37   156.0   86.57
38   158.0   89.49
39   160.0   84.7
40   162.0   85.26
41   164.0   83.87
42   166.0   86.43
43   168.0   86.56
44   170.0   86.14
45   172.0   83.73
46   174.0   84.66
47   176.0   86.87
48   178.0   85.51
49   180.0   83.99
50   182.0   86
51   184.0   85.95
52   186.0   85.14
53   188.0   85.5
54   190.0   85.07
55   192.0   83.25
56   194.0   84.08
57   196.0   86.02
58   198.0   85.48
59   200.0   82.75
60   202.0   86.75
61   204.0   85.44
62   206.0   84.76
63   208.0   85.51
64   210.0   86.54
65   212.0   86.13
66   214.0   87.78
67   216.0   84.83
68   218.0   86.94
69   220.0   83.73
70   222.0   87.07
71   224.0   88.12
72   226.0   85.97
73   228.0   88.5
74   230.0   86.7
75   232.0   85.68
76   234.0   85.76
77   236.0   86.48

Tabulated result 3.28 mm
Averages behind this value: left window 93.4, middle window 85.6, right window 86.3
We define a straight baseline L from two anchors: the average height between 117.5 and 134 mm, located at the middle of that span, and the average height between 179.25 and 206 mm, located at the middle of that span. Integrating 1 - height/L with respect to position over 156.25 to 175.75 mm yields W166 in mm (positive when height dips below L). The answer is 0.9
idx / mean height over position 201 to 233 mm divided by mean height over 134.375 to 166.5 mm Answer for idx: 1.00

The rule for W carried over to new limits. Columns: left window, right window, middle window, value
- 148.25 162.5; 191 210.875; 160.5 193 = 0.15 mm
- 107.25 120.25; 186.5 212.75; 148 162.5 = 0.13 mm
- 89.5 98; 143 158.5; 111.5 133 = -2.75 mm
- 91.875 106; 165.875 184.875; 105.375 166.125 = -3.29 mm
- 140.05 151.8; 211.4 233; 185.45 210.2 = 0.41 mm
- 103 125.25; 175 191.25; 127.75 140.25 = -0.13 mm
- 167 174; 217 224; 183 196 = 0.12 mm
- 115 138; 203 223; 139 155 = 1.16 mm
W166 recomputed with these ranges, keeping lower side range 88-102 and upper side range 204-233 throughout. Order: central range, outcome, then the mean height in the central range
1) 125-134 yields -1.3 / 95.8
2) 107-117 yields -0.3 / 86.2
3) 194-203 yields 0.1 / 85.1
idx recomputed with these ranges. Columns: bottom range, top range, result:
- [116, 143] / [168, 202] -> 0.91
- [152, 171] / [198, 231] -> 1.00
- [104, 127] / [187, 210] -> 0.93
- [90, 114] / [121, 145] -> 1.11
